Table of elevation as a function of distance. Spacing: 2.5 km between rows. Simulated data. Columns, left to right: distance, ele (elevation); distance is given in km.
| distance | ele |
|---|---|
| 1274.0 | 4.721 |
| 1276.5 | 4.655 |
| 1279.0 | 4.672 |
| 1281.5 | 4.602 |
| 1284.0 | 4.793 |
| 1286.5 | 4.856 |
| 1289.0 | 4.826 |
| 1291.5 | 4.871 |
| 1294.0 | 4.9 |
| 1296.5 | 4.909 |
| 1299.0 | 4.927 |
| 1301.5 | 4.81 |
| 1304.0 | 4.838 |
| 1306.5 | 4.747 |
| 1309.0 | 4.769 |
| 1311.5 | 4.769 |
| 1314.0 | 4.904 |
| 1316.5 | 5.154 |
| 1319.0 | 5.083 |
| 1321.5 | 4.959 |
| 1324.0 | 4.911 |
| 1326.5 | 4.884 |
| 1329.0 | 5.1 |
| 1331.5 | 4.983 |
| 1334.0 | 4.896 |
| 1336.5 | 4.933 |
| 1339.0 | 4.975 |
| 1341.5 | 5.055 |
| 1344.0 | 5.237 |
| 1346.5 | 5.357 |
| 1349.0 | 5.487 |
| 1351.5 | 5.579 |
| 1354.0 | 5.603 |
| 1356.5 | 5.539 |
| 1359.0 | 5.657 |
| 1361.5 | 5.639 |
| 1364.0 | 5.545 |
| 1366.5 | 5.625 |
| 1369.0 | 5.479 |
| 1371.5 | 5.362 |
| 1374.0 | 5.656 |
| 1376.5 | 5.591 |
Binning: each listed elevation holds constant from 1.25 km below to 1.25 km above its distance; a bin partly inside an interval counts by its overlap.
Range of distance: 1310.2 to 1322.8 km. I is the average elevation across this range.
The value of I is 4.97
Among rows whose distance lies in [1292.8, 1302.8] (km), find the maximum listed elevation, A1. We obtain 4.927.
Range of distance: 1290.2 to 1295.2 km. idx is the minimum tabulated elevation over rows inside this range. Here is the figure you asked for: 4.871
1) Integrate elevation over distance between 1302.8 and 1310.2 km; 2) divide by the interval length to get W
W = 4.78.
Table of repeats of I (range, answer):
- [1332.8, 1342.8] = 4.97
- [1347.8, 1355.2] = 5.56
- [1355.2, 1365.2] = 5.6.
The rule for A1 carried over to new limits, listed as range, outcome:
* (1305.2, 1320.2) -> 5.154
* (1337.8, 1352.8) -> 5.579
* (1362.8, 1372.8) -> 5.625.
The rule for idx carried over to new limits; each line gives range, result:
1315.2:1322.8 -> 4.959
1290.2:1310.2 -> 4.747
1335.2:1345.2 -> 4.933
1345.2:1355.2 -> 5.357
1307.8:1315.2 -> 4.769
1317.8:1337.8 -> 4.884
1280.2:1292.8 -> 4.602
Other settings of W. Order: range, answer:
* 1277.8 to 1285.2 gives 4.69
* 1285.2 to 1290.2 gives 4.84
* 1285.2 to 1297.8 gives 4.87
